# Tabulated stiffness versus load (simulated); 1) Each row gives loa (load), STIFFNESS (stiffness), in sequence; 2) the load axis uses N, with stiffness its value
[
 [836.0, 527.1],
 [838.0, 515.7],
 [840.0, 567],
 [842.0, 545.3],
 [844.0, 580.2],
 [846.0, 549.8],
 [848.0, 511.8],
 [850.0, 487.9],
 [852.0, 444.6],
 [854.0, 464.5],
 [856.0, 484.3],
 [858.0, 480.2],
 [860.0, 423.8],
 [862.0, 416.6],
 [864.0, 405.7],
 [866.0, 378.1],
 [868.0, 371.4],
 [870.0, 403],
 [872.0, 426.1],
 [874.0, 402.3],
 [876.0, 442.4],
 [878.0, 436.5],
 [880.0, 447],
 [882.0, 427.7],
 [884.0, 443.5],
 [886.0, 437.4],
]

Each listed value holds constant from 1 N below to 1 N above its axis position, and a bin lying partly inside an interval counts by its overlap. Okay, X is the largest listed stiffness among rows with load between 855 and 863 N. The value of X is 484.3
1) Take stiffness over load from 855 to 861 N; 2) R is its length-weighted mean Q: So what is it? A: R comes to 463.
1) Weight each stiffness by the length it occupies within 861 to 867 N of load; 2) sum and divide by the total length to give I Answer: 400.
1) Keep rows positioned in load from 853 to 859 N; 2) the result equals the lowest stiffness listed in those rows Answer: 464.5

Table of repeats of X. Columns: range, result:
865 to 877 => 442.4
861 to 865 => 416.6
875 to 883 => 447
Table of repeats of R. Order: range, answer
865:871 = 384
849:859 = 472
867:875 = 401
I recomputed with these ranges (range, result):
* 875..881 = 442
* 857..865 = 432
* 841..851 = 535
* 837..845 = 552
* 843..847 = 565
